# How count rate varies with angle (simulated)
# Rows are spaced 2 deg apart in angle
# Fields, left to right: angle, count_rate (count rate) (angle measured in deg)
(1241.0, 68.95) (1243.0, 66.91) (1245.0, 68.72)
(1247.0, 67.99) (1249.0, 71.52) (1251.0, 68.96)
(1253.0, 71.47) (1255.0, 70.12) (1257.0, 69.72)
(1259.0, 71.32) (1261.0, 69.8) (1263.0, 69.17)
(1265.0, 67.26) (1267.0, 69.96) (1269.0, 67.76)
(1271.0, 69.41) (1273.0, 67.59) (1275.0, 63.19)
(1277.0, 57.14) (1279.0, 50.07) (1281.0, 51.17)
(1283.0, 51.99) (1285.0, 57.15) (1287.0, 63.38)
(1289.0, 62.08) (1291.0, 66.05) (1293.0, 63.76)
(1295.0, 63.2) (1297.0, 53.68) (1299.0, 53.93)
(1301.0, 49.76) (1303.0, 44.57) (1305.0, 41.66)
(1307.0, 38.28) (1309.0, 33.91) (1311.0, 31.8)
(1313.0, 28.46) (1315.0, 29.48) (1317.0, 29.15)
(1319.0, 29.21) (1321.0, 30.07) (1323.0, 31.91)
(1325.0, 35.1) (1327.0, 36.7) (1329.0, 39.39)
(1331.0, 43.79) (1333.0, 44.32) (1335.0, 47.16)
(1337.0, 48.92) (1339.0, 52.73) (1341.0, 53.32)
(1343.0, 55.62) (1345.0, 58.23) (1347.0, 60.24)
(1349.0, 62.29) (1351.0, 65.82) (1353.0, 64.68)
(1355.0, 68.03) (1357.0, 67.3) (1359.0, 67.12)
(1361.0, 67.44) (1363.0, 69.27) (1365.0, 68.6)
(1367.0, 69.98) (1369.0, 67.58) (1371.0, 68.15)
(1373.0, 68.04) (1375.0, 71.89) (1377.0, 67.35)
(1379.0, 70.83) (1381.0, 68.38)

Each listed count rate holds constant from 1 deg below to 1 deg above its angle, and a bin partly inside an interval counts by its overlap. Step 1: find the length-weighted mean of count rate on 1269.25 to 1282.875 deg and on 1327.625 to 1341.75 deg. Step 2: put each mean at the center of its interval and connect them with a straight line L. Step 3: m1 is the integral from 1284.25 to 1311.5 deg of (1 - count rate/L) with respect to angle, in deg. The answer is 1.57 deg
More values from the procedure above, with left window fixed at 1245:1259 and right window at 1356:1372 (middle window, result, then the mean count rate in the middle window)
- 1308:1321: 7.3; 30.3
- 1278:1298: 3.2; 58.3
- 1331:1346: 3.9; 51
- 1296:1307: 3.4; 47.8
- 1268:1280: 1.2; 62.5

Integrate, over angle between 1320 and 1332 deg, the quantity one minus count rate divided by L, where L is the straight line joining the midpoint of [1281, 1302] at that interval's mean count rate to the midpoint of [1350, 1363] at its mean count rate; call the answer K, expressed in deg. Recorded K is 5.1 deg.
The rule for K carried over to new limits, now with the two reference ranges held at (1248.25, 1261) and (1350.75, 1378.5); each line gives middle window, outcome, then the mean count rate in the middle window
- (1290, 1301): 1.6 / 59.2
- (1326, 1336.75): 4.1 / 42.7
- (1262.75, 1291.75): 3.3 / 62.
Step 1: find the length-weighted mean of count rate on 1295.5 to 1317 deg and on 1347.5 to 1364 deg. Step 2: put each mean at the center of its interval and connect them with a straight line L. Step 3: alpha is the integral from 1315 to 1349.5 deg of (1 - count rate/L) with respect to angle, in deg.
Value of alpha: 6.91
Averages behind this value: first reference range 40.5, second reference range 66.3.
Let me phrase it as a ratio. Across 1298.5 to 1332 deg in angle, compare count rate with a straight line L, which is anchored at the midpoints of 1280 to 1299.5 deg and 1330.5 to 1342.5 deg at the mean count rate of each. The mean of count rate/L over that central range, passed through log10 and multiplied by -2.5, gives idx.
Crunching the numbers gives 0.41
